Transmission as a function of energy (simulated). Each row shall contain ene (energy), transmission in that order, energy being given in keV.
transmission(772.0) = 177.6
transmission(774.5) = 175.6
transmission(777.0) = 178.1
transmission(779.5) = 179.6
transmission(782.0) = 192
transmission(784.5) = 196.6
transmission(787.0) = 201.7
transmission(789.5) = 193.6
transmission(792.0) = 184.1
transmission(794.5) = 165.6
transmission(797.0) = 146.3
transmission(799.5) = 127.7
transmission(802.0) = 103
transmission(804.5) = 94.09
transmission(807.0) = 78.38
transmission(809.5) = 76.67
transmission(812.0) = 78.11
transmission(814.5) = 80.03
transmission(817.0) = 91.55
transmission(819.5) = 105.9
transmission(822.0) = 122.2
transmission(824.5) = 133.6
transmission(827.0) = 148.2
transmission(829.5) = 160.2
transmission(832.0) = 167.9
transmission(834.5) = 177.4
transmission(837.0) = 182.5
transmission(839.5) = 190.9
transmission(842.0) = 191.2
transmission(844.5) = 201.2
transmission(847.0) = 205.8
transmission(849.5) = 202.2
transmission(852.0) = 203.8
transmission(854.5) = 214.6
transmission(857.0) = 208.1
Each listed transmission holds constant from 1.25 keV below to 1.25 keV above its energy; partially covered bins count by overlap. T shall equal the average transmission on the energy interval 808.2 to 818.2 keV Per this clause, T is 81.5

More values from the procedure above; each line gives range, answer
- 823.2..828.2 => 141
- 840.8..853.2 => 201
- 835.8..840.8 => 187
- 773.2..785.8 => 184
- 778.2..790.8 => 193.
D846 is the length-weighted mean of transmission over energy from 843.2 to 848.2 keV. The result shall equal 203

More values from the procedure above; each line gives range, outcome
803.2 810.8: 83.1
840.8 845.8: 196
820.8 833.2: 146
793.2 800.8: 146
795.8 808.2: 110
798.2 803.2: 116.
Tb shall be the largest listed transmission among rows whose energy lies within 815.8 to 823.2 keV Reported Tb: 122.2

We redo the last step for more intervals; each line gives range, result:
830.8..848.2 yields 205.8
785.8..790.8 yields 201.7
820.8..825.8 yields 133.6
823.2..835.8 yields 177.4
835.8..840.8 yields 190.9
